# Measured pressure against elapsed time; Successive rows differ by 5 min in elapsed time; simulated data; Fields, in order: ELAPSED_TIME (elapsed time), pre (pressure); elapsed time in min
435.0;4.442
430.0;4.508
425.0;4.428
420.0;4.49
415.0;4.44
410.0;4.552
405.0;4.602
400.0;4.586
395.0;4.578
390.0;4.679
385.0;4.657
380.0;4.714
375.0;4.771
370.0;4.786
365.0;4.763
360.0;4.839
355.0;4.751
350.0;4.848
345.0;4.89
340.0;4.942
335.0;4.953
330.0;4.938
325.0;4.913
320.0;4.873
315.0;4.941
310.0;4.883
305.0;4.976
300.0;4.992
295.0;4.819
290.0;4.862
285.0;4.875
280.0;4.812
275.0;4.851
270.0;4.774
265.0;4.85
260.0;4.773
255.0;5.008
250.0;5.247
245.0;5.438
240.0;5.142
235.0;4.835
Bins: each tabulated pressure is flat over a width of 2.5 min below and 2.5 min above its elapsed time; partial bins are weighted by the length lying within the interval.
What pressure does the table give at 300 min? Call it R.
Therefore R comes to 4.992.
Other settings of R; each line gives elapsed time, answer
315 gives 4.941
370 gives 4.786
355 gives 4.751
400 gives 4.586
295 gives 4.819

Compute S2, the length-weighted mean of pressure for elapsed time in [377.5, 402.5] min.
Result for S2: 4.64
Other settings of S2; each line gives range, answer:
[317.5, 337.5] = 4.92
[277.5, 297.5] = 4.84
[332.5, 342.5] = 4.95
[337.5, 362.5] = 4.85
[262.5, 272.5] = 4.81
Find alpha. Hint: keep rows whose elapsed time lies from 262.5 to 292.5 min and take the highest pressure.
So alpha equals 4.875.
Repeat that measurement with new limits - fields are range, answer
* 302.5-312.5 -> 4.976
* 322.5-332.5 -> 4.938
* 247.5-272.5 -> 5.247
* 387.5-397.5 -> 4.679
